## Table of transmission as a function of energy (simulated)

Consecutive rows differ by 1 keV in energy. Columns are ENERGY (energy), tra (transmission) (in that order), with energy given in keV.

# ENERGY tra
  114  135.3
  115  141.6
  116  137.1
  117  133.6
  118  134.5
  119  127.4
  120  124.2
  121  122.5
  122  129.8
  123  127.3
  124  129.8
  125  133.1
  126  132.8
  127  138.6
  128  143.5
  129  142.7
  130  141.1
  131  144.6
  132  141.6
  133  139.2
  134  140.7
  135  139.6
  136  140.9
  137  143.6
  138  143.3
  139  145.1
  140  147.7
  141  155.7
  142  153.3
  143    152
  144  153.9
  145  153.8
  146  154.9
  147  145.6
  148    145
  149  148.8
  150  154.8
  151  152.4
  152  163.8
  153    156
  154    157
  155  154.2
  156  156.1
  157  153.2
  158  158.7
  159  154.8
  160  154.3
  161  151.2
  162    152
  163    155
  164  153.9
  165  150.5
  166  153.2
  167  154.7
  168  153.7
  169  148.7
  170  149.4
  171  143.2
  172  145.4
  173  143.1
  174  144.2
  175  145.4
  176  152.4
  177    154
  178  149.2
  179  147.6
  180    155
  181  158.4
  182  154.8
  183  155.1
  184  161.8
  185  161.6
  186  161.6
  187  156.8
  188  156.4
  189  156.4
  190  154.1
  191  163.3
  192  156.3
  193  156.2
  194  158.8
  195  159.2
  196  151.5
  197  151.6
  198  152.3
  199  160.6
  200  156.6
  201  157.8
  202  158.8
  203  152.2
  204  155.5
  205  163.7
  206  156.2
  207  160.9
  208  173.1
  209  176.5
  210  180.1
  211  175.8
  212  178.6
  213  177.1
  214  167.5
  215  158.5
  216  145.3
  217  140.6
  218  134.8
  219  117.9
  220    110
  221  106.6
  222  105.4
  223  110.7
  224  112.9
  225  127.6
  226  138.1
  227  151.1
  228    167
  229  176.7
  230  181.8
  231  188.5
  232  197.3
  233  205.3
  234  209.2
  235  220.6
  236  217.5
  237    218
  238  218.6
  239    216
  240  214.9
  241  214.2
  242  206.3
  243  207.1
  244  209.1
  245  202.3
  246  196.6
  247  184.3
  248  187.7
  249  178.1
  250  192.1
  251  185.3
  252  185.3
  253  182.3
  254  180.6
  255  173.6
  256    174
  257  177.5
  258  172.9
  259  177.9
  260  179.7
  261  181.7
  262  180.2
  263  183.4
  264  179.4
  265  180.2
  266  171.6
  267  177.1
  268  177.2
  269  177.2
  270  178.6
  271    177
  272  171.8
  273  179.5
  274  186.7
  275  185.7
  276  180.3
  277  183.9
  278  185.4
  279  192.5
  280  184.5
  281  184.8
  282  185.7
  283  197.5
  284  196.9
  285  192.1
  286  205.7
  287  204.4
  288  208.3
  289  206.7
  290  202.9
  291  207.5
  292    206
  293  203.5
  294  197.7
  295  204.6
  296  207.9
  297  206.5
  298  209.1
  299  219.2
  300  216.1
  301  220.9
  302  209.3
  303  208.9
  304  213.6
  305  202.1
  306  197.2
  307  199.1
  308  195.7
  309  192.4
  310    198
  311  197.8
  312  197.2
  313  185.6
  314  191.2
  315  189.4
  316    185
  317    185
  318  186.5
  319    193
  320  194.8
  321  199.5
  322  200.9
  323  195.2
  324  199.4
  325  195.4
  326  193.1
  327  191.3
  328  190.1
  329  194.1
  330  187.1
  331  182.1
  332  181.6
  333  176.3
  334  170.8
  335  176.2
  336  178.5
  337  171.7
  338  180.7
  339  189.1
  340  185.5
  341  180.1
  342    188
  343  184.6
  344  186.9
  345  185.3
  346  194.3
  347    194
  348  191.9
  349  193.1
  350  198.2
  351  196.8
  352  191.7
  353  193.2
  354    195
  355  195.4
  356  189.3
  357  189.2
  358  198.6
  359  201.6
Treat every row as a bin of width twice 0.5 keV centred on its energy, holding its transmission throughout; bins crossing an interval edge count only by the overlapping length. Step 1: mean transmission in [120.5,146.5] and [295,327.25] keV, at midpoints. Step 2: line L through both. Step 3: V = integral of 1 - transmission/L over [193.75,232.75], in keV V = 3.2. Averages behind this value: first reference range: 142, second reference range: 199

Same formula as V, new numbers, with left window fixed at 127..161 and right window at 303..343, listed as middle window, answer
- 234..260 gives -3.5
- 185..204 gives 0.5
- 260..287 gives -0.8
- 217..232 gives 2.5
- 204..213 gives -0.3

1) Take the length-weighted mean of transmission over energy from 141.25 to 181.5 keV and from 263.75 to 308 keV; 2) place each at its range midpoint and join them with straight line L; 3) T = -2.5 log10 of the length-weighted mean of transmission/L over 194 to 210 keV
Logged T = 0.04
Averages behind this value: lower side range 152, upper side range 195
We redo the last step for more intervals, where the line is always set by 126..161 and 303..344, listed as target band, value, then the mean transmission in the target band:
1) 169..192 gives 0.030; 153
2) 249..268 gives -0.027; 180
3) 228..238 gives -0.184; 201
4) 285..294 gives -0.124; 204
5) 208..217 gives -0.025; 168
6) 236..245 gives -0.236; 213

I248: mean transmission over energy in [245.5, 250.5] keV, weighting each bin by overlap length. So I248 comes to 188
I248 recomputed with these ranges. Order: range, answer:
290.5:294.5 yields 204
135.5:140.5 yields 144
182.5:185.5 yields 160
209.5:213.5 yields 178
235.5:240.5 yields 217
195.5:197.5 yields 152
